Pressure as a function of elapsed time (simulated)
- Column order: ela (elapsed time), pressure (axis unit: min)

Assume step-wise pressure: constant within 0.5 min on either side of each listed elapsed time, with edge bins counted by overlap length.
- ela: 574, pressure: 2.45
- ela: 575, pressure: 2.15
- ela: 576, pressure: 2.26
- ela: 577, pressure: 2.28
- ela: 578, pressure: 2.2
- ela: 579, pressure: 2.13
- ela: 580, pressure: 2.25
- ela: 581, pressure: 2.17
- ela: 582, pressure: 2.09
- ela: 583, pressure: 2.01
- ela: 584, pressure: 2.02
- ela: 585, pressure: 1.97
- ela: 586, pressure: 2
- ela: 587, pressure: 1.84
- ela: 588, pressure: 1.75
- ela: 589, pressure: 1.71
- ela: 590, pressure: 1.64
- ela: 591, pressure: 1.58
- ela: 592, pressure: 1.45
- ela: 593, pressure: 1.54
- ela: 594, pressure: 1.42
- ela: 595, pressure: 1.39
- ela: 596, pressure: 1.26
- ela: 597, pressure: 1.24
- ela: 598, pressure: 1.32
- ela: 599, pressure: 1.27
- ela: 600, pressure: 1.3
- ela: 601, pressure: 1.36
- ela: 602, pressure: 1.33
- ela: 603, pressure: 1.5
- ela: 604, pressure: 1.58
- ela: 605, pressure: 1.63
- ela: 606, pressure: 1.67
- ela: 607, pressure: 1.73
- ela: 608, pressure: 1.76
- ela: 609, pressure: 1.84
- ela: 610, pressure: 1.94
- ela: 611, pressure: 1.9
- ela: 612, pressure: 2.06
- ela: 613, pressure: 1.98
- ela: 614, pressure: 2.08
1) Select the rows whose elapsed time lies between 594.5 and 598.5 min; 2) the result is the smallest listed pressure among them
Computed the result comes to 1.24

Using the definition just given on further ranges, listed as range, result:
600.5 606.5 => 1.33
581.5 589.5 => 1.71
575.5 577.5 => 2.26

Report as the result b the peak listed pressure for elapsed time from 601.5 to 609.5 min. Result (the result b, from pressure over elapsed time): 1.84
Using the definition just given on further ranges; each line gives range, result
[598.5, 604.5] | 1.58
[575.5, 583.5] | 2.28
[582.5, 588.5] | 2.02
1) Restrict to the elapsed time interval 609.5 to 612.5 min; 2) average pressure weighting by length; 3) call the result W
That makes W 1.97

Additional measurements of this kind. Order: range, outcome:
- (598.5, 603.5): 1.35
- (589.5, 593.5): 1.55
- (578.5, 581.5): 2.18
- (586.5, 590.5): 1.73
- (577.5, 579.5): 2.17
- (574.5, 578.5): 2.22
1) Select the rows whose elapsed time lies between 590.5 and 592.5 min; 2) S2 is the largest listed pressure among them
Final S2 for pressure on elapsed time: 1.58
